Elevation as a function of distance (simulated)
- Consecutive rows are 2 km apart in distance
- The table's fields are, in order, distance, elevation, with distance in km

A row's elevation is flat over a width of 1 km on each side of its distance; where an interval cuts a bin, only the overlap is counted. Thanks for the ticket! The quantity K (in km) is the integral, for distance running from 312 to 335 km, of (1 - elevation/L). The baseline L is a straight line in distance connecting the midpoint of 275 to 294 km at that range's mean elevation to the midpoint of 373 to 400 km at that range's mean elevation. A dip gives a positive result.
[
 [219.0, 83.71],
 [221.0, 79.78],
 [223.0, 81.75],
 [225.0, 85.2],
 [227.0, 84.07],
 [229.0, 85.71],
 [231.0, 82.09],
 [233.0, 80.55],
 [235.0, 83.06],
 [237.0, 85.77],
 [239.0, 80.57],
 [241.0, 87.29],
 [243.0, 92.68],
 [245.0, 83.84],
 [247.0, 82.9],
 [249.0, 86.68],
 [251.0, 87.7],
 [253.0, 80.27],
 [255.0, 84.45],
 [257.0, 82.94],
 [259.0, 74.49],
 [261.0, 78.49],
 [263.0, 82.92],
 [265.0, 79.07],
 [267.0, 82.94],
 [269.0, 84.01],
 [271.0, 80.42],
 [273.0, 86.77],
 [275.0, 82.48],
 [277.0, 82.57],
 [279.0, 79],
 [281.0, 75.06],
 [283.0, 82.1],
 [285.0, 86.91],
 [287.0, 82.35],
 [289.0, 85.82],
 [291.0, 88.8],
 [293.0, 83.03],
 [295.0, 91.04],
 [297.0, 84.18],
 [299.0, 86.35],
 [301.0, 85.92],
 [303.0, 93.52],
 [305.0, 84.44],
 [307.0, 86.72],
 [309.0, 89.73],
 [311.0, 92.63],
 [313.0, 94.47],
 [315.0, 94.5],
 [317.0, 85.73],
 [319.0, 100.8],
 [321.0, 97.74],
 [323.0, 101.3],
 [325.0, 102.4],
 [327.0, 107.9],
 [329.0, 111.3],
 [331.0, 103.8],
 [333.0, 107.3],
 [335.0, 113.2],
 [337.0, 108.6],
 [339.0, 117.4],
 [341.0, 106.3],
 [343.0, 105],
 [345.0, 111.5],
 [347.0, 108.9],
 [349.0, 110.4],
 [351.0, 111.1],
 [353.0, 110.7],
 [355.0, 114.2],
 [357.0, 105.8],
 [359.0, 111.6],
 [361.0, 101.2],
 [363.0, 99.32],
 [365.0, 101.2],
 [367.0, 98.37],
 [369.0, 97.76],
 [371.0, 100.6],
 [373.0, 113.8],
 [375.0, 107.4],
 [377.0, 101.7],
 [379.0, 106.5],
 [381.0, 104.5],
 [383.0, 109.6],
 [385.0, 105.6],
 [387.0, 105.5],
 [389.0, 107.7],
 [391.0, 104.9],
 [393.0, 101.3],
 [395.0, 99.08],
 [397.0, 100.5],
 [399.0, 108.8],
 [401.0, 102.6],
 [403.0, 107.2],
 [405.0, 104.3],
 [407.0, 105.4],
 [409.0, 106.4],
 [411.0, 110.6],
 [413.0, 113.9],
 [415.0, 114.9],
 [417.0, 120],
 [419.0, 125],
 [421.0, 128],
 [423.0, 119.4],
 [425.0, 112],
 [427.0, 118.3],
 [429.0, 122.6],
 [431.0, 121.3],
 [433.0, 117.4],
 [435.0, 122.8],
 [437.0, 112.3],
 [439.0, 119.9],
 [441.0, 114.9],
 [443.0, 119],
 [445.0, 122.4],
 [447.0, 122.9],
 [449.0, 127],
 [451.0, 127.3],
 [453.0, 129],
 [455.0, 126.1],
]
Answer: -2.5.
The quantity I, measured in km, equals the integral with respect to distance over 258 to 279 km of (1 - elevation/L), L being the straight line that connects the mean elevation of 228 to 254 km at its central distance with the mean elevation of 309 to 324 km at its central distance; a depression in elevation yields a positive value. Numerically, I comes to 1.7 km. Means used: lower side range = 84.5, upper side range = 94.9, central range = 81.3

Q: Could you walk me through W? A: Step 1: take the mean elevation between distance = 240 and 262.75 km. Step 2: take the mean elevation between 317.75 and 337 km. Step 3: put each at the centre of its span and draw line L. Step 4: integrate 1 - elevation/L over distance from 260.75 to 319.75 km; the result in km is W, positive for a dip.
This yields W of 5.5 km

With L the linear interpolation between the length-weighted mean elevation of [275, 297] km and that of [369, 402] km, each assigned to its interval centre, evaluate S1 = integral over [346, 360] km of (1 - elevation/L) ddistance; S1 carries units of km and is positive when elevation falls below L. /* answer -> -1.8 km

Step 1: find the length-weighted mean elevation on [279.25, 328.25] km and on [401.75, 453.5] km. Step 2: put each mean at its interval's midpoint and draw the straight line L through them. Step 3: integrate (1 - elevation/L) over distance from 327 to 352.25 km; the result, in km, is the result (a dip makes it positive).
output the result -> -2.95 km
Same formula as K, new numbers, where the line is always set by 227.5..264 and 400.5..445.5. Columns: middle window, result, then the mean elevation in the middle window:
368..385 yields 0.3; 105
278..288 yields 1.0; 81.1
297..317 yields 1.1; 89.3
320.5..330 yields -0.6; 104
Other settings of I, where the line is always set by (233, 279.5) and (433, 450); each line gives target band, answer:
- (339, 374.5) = -1.3 km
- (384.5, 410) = 1.5 km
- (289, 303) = 0.6 km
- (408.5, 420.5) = -0.1 km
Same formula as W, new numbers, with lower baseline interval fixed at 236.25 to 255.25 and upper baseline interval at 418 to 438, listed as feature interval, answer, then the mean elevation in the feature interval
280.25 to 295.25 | 1.5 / 84.2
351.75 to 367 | 0.1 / 106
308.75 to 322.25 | 0.6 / 94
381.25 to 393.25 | 0.7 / 106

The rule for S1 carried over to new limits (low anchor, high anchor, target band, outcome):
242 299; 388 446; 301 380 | -4.2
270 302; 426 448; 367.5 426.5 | 0.9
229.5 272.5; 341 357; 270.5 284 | 1.3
